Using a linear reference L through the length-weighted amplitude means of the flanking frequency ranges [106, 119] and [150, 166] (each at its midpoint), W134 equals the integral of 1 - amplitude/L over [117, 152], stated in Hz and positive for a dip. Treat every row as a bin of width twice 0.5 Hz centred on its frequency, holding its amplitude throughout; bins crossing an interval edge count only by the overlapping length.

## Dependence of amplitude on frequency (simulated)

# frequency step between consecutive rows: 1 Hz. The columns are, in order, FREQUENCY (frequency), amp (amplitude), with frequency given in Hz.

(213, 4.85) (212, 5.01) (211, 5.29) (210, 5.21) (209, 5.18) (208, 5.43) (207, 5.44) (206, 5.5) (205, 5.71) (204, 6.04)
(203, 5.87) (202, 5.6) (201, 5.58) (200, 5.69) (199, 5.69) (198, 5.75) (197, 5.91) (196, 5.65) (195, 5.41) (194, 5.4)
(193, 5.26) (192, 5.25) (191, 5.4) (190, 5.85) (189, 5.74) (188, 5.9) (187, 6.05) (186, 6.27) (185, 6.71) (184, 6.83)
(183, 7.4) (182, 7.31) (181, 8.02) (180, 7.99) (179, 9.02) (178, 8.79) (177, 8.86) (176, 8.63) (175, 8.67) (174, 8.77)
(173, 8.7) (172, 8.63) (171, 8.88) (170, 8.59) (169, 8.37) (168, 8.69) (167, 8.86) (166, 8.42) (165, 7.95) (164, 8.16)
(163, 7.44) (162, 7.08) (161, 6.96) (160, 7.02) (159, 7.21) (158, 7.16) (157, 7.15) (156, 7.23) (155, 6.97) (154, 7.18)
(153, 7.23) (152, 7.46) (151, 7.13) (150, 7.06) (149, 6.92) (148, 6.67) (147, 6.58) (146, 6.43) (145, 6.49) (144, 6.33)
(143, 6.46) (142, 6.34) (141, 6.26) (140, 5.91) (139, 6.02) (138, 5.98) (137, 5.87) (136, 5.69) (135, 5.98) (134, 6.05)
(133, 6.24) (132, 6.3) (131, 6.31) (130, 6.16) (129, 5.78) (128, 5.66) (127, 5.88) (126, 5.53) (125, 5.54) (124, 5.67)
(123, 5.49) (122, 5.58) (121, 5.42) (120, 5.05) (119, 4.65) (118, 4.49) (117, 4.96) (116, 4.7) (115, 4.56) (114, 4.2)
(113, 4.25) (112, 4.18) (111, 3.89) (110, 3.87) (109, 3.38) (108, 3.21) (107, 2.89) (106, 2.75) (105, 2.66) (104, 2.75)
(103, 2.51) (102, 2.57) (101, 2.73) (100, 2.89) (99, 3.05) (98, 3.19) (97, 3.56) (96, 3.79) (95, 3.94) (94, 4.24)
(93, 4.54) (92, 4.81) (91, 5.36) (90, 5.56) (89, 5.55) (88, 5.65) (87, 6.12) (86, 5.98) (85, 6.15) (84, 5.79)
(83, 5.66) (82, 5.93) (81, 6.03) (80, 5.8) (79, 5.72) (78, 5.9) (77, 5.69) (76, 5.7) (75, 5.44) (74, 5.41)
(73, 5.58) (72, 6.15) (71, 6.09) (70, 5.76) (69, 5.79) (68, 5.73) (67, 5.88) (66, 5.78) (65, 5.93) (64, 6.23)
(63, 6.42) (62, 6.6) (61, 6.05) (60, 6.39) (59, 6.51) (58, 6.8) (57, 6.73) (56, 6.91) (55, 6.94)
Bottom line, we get -2.6 Hz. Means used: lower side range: 4.02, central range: 6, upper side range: 7.32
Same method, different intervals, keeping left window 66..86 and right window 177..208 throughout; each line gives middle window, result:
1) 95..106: 5.4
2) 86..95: 1.0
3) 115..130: 1.7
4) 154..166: -2.4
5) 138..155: -1.6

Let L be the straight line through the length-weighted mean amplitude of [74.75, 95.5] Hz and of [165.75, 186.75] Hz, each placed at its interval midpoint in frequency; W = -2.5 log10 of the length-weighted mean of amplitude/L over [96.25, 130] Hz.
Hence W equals 0.46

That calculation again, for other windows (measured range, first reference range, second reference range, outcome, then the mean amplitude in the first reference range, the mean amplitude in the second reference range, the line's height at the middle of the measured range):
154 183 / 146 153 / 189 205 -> -0.246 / 6.95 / 5.63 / 6.42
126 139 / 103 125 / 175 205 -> -0.245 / 4.21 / 6.5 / 4.77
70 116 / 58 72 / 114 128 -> 0.233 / 6.12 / 5.17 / 5.65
